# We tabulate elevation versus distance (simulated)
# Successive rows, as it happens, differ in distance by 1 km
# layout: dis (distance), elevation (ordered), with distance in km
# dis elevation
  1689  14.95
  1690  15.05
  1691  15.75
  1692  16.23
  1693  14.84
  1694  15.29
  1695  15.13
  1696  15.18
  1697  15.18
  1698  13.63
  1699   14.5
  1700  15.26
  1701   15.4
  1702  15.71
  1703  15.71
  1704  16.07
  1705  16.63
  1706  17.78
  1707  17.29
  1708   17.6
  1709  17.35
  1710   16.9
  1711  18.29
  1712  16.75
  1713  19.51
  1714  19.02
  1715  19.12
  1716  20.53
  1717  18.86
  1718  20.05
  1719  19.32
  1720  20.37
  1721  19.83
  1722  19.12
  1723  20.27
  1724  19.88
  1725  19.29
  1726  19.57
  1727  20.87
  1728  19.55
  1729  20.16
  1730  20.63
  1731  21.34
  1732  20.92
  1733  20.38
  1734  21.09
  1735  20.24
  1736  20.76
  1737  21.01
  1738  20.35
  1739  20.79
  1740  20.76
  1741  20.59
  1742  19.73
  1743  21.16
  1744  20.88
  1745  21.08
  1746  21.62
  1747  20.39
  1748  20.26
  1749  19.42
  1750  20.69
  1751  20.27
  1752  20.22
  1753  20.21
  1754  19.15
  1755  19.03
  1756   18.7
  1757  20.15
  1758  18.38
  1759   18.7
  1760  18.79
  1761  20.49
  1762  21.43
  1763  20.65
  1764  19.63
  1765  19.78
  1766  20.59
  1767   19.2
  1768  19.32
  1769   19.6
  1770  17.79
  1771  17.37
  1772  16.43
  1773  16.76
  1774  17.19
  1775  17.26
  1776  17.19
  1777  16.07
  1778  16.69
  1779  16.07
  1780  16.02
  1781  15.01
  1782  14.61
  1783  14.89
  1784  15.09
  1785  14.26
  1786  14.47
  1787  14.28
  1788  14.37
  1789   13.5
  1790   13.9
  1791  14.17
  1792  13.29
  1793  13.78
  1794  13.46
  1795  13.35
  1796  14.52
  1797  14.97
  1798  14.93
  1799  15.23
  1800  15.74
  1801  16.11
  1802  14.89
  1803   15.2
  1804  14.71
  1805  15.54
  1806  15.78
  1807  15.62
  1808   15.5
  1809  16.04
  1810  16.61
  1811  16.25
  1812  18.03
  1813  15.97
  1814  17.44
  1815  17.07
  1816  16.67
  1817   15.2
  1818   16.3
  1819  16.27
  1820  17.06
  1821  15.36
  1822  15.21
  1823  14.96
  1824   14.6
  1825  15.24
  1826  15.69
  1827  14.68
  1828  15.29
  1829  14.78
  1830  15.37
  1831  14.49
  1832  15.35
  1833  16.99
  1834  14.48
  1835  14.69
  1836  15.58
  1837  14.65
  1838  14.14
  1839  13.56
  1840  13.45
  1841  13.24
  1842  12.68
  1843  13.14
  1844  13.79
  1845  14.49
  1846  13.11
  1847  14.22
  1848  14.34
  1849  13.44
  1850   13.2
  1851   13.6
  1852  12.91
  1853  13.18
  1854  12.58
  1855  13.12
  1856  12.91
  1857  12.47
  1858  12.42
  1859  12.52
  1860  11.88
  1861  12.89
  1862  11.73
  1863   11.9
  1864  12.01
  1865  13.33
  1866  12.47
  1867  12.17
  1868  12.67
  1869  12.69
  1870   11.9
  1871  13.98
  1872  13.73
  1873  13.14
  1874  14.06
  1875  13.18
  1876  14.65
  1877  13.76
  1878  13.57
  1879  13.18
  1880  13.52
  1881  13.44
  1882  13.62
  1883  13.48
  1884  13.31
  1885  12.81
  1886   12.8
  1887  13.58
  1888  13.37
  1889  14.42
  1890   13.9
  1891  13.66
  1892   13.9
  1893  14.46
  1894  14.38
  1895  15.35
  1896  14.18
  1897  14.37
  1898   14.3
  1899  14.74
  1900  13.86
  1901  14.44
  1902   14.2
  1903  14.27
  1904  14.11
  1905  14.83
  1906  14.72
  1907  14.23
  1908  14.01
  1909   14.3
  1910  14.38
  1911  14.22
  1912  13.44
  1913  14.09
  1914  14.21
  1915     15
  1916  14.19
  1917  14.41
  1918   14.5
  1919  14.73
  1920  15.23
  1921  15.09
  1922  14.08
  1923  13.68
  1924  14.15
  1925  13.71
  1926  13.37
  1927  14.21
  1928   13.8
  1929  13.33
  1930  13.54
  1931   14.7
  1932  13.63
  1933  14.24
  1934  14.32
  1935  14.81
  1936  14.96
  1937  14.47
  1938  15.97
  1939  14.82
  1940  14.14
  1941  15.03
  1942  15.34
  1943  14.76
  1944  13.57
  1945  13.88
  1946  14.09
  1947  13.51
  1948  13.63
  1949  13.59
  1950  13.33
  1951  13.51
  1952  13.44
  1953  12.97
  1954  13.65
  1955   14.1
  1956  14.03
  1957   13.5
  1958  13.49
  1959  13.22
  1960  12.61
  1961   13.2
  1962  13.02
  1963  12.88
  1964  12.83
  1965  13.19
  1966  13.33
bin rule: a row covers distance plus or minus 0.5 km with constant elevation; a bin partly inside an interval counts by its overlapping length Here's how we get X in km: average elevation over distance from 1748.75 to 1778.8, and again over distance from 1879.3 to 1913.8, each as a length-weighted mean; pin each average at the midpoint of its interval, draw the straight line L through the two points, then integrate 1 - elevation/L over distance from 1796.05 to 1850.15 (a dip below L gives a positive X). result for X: 5.1 km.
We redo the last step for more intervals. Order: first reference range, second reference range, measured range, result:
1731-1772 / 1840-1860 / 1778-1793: 2.6 km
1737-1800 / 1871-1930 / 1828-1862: 4.0 km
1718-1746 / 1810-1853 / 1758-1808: 3.7 km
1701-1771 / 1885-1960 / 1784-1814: 4.5 km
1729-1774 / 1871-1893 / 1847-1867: 2.7 km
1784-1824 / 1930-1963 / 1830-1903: 5.5 km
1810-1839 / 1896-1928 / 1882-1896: 0.8 km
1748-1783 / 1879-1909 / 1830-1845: 1.5 km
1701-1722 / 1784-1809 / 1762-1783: -2.7 km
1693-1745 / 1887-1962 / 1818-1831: 0.8 km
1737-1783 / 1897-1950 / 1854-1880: 4.9 km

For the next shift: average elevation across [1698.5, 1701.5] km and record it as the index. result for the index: 15.1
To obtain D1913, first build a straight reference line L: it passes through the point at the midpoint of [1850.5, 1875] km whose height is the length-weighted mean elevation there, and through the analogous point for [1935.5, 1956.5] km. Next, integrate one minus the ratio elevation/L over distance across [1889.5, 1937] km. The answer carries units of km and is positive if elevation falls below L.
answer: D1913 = -2.3 km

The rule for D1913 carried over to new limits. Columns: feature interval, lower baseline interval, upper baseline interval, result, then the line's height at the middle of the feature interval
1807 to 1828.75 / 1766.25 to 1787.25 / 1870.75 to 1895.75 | -0.7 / 15.5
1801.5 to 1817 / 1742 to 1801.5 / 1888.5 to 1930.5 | 0.5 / 16.6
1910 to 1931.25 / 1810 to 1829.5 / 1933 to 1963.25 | 0.3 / 14.4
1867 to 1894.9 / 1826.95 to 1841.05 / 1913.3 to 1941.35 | 2.0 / 14.6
